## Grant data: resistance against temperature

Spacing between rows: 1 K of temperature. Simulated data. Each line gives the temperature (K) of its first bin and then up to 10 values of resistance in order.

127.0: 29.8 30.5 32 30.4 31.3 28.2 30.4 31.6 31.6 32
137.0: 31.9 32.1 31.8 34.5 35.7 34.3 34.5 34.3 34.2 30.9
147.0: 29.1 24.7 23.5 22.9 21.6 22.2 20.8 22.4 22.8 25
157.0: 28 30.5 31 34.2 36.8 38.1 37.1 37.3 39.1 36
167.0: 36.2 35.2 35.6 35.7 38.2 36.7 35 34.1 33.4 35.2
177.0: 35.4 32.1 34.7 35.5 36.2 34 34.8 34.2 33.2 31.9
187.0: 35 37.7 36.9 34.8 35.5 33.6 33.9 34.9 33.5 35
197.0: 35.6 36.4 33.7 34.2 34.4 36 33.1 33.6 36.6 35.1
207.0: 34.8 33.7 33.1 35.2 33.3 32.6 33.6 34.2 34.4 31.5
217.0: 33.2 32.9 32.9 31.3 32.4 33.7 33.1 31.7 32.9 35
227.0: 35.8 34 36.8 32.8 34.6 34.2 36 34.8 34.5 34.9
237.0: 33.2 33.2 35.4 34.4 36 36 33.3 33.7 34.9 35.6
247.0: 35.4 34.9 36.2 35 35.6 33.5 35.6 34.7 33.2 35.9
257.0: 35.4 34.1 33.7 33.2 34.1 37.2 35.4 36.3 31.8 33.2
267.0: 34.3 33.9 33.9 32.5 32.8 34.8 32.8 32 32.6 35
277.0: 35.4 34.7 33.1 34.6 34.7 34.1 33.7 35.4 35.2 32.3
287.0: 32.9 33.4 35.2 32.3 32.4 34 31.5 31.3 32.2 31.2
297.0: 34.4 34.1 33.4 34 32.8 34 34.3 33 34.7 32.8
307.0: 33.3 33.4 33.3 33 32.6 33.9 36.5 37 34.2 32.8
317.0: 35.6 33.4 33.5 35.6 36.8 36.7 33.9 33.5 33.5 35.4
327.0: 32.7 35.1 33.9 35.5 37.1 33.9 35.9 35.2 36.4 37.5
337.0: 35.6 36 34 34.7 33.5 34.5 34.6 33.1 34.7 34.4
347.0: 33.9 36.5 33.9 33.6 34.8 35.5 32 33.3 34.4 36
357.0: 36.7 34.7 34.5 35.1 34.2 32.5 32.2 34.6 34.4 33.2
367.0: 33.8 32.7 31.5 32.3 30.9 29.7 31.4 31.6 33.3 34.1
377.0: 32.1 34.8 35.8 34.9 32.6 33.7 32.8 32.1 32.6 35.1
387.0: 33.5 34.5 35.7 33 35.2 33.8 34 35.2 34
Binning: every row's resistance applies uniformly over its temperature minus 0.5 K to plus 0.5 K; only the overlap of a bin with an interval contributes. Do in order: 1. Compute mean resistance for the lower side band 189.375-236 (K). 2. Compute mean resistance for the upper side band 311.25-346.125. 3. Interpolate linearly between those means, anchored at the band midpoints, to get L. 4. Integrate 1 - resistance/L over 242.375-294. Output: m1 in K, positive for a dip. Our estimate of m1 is 0.5 K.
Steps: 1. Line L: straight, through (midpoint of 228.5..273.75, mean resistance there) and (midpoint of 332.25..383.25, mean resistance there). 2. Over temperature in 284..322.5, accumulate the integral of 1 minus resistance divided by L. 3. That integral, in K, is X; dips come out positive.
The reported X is 0.5 K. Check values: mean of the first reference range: 34.5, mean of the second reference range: 34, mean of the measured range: 33.8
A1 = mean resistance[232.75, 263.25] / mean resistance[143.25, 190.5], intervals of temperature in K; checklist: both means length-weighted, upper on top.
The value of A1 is 1.1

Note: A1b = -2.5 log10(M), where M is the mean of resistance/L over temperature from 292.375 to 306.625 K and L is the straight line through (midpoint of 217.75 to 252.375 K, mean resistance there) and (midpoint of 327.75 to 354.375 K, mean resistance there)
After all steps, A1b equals 0.047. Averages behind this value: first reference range 34.3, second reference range 34.8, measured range 33.1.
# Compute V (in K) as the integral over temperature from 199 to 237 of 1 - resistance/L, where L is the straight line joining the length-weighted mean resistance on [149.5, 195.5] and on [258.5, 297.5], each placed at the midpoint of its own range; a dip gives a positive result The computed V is -0.7 K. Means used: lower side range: 33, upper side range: 33.7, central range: 34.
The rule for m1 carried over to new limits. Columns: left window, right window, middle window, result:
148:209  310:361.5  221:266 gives -1.0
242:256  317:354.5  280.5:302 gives 0.9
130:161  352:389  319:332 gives -0.9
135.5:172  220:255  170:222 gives -2.2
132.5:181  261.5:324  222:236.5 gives -0.6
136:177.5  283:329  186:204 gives -1.4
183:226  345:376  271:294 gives 0.1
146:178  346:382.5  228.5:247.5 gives -1.5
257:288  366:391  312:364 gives -1.9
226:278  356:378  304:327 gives -0.3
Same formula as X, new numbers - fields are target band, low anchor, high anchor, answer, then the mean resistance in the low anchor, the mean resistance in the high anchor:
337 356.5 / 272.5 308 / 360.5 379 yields -0.83 K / 33.5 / 32.8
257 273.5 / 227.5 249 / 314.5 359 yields 0.33 K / 34.7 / 34.7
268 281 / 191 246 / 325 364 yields 0.25 K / 34.2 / 34.7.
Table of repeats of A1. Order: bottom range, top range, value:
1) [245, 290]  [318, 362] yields 1.01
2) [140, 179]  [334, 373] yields 1.07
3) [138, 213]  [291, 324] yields 1.02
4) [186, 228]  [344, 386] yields 0.98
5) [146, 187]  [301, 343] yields 1.08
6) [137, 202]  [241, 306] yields 1.03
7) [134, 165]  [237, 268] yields 1.14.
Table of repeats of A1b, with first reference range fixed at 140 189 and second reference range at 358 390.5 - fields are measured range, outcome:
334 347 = -0.05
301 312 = -0.01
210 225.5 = -0.01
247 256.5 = -0.07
